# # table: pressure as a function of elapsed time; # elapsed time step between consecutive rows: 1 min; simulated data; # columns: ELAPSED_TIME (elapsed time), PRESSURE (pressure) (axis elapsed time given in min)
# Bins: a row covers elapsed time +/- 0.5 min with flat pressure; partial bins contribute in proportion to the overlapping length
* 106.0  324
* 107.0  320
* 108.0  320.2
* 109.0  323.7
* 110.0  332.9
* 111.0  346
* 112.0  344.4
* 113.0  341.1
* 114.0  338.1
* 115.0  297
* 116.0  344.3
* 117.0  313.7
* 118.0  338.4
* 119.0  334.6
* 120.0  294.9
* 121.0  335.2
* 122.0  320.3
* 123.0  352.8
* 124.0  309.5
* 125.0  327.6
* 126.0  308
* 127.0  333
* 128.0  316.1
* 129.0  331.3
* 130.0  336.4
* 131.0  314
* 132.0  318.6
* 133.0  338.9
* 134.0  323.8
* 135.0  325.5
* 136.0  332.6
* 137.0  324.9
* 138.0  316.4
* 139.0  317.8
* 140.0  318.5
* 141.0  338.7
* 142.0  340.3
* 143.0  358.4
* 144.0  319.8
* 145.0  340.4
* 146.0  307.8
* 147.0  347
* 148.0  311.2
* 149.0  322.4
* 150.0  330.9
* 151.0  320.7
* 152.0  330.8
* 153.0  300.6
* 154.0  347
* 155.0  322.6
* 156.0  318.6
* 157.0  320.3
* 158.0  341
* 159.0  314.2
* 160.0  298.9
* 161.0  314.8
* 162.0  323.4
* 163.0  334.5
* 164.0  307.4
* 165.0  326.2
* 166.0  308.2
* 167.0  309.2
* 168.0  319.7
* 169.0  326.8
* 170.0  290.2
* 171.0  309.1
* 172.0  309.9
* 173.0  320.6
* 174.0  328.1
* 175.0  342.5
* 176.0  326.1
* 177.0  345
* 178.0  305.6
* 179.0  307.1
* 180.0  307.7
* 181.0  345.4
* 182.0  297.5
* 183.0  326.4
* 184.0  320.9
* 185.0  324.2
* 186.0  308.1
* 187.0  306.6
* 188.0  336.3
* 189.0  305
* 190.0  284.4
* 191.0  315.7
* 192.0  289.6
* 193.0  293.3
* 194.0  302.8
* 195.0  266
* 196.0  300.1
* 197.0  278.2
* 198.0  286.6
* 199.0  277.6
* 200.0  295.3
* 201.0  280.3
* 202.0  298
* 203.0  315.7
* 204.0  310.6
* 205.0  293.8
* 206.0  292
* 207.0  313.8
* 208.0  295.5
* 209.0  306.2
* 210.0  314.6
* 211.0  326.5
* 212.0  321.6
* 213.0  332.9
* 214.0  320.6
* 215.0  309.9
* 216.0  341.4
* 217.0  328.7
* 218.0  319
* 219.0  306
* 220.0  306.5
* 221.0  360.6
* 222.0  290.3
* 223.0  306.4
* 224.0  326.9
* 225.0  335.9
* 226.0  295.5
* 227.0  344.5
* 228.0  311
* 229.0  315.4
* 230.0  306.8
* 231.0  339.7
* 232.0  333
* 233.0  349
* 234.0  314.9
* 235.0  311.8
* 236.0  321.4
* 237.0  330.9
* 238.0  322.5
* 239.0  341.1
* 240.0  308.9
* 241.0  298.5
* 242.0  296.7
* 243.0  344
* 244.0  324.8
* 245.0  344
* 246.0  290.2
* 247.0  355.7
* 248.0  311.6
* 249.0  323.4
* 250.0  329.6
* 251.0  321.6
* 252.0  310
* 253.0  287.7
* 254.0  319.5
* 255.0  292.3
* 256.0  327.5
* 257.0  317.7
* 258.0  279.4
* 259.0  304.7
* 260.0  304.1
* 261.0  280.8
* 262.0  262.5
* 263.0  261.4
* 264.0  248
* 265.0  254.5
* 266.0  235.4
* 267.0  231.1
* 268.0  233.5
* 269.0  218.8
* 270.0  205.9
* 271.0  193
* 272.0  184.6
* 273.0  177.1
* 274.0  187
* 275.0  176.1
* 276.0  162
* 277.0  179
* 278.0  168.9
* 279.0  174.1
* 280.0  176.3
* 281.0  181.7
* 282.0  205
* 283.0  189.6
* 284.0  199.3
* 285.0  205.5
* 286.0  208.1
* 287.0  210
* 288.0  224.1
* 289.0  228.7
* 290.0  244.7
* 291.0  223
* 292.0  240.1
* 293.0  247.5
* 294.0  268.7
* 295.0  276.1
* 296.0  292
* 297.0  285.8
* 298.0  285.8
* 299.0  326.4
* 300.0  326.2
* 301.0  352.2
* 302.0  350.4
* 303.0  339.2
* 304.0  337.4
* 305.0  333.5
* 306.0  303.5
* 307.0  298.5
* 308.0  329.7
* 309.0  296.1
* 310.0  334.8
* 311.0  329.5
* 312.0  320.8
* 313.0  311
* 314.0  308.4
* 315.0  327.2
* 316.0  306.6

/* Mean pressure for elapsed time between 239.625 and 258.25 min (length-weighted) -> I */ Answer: 315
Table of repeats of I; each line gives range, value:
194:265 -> 310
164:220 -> 310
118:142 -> 325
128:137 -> 327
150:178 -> 321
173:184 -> 323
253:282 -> 234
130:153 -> 327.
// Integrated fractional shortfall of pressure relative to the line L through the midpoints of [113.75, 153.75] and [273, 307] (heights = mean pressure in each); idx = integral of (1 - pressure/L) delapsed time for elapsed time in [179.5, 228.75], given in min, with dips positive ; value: -3.5 min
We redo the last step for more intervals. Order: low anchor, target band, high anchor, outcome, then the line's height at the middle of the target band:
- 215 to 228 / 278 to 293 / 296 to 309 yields 5.3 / 320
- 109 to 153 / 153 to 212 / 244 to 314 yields -0.9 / 306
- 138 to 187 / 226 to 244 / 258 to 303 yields -3.5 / 270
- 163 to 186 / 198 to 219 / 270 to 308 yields -0.9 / 296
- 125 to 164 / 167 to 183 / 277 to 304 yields -0.5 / 309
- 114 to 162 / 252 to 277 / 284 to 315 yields 4.1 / 295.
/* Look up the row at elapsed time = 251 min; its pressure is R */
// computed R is 321.6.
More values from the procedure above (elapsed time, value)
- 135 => 325.5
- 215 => 309.9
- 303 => 339.2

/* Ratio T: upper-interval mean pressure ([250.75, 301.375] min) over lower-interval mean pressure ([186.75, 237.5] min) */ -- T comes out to 0.79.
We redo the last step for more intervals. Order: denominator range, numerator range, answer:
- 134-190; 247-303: 0.79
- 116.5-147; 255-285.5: 0.69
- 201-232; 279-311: 0.85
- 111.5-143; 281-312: 0.84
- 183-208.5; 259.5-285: 0.70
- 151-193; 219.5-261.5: 1.00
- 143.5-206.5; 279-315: 0.87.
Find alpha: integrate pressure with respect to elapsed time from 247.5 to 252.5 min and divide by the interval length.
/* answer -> 319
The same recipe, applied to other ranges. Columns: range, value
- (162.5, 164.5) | 321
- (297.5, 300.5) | 313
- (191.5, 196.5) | 290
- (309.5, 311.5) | 332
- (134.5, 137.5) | 328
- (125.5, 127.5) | 320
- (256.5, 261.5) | 297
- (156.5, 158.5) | 331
